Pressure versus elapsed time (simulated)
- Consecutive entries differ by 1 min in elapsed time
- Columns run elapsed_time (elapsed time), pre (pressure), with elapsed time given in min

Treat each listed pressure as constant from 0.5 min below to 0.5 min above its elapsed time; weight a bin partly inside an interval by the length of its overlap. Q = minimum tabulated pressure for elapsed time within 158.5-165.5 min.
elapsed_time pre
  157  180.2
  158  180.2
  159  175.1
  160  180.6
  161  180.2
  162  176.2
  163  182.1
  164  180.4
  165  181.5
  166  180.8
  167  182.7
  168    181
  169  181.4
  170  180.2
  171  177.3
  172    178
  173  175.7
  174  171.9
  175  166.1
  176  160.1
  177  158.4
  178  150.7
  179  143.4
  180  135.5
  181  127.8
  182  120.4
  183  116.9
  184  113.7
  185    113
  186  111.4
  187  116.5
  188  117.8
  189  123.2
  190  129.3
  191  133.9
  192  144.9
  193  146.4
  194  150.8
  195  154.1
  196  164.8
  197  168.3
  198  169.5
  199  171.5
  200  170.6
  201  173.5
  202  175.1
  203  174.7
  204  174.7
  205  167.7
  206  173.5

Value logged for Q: 175.1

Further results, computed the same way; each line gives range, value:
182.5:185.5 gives 113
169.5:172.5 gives 177.3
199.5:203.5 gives 170.6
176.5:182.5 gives 120.4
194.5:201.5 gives 154.1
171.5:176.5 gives 160.1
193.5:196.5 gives 150.8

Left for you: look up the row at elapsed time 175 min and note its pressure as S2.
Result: 166.1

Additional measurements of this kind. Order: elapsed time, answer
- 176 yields 160.1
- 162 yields 176.2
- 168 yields 181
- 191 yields 133.9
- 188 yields 117.8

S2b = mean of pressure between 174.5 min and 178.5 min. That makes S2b 159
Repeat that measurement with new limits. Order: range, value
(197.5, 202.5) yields 172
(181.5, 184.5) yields 117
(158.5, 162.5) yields 178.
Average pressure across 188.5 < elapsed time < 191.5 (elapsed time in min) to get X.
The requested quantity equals 129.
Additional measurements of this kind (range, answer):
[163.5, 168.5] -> 181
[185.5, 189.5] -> 117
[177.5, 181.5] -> 139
